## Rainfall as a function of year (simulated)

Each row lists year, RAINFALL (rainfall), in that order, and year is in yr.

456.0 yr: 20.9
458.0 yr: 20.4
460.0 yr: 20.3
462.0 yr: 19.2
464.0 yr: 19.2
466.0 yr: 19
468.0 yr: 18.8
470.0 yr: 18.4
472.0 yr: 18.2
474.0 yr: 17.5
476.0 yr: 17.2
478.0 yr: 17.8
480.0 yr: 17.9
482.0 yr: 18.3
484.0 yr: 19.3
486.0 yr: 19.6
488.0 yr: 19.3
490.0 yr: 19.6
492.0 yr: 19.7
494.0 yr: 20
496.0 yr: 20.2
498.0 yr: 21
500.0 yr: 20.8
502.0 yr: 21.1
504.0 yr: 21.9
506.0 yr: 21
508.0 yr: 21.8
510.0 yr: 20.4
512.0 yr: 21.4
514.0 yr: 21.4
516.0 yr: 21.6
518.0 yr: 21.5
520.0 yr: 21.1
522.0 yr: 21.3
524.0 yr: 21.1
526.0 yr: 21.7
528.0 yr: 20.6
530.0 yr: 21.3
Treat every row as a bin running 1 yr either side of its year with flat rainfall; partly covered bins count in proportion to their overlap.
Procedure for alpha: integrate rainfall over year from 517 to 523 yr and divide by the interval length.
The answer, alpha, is 21.3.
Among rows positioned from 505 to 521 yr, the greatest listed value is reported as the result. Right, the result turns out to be 21.8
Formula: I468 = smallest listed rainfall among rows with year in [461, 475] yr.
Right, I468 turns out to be 17.5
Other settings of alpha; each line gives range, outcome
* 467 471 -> 18.6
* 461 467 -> 19.1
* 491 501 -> 20.3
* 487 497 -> 19.8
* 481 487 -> 19.1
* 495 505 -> 21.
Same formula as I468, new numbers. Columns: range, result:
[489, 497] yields 19.6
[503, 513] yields 20.4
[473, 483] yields 17.2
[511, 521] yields 21.1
